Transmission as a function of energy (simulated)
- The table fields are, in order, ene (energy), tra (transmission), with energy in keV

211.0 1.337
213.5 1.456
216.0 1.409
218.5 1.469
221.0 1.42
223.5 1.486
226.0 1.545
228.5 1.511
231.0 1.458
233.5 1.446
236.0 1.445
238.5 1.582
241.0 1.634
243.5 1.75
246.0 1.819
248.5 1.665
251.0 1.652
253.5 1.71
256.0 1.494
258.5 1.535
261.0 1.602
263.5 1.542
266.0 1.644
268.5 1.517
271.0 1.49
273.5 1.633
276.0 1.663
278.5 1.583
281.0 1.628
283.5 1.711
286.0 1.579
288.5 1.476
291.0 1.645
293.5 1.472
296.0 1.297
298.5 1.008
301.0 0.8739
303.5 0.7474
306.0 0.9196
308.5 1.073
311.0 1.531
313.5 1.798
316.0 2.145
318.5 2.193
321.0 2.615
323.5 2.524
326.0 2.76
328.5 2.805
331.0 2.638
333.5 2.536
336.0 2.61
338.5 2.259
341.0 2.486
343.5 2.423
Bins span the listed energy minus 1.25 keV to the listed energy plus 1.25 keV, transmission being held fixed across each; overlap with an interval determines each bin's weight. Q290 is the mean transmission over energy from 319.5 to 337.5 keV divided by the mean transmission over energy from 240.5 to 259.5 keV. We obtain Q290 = 1.58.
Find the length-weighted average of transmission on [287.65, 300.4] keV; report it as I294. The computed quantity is 1.35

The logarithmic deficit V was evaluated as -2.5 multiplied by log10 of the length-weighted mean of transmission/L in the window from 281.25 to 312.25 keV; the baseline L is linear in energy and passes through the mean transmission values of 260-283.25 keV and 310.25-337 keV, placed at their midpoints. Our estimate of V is 0.45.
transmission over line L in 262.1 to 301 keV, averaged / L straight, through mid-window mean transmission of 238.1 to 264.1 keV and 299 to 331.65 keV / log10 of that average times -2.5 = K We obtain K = 0.16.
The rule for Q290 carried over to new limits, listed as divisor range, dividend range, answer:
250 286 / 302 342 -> 1.31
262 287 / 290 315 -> 0.78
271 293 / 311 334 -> 1.49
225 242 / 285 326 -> 1.05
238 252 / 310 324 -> 1.26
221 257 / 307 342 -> 1.44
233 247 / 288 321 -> 0.89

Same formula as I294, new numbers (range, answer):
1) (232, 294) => 1.6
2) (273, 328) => 1.65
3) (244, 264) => 1.64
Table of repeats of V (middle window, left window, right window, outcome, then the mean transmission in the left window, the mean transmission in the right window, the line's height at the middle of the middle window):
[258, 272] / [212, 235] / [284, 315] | -0.13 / 1.47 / 1.3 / 1.38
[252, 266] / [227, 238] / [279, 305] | -0.12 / 1.47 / 1.35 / 1.42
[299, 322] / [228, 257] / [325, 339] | 0.50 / 1.6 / 2.62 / 2.37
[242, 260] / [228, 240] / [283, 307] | -0.16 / 1.49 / 1.26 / 1.43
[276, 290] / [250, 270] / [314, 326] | 0.18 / 1.58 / 2.37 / 1.89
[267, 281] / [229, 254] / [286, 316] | -0.10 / 1.61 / 1.31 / 1.45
